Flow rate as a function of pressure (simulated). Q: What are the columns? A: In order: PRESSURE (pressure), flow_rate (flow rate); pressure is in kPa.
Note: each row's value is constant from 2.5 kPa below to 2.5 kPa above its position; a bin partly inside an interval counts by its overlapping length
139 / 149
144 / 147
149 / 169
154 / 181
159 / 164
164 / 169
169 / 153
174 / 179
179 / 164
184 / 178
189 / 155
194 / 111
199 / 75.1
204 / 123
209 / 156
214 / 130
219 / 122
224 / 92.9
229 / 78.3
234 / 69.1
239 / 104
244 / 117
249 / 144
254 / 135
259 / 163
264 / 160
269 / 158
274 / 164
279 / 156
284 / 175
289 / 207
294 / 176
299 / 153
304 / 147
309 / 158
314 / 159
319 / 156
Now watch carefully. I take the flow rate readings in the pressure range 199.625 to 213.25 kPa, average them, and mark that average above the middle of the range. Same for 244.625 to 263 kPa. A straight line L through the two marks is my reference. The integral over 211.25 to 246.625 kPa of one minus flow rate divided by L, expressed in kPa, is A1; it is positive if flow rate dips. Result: 8.8 kPa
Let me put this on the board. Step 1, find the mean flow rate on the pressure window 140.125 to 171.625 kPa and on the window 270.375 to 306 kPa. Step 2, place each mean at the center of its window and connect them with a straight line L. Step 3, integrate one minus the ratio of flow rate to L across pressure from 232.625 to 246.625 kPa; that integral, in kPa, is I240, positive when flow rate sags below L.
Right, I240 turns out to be 5.6 kPa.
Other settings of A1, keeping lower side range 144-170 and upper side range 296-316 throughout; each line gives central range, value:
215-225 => 3.0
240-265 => 2.9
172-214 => 5.6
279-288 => -1.1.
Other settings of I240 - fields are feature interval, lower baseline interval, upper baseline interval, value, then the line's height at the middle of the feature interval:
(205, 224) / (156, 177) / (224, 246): -2.5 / 114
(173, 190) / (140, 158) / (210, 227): -3.2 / 142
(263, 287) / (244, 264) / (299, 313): -2.5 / 148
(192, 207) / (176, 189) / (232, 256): 4.7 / 153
